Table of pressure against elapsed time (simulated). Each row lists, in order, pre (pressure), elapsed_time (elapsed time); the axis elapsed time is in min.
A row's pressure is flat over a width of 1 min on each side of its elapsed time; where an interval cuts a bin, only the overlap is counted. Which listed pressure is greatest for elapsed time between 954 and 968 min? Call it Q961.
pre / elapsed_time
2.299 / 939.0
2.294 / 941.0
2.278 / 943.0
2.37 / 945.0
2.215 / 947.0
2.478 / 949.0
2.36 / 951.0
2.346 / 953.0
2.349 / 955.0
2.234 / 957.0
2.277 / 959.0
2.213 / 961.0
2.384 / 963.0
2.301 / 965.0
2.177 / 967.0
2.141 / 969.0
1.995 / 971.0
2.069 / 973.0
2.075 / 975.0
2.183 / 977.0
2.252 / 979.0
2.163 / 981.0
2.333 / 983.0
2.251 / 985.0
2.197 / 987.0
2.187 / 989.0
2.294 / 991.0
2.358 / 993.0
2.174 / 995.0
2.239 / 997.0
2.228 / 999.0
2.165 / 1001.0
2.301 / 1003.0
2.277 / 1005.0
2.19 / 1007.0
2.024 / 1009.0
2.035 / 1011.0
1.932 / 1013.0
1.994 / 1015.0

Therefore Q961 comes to 2.384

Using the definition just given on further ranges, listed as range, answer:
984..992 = 2.294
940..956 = 2.478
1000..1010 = 2.301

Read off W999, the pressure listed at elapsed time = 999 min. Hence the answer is 2.228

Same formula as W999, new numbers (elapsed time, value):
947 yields 2.215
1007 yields 2.19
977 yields 2.183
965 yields 2.301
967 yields 2.177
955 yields 2.349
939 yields 2.299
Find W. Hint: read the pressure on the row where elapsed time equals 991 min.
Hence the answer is 2.294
